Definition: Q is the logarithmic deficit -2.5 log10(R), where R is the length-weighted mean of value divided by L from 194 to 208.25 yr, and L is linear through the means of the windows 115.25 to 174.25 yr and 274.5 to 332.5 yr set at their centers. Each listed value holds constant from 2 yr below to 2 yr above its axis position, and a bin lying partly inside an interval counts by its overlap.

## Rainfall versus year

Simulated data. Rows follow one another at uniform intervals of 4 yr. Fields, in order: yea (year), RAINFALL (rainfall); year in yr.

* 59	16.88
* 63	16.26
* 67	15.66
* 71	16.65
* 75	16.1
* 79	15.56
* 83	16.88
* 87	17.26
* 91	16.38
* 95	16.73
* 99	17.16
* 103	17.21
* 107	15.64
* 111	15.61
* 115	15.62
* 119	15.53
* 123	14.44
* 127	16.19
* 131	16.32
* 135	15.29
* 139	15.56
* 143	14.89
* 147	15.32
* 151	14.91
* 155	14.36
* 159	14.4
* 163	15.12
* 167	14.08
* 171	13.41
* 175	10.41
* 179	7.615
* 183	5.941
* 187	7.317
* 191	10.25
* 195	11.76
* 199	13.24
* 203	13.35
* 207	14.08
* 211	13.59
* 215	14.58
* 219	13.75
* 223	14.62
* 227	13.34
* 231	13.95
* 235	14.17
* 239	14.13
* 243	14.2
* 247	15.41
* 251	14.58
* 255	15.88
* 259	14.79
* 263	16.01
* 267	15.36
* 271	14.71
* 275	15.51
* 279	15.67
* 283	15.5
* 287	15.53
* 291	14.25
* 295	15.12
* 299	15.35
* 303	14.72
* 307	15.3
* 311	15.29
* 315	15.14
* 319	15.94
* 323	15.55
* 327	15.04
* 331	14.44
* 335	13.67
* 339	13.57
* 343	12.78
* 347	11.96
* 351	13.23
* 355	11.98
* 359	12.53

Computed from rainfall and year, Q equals 0.14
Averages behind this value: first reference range 14.9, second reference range 15.2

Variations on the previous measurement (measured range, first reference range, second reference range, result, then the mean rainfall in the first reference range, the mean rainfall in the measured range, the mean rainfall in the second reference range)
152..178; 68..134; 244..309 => 0.18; 16.2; 13.4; 15.2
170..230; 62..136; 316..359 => 0.27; 16.1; 11.8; 13.8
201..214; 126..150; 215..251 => 0.06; 15.5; 13.7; 14.2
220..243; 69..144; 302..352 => 0.08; 16.1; 14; 14.4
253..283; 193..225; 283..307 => -0.06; 13.6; 15.4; 15.1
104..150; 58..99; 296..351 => 0.04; 16.5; 15.5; 14.5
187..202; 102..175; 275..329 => 0.32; 15.1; 11.3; 15.3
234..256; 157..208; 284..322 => -0.10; 11.6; 14.7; 15.2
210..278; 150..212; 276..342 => -0.09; 12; 14.7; 15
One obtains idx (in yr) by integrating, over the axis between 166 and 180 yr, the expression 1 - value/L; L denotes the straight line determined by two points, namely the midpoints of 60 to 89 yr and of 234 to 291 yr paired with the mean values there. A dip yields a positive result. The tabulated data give 3.8 yr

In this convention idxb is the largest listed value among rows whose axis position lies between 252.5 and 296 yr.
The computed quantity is 16.01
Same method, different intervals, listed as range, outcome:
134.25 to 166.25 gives 15.56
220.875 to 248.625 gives 15.41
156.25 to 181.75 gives 15.12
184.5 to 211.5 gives 14.08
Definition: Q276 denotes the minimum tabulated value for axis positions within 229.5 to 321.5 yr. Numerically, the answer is 13.95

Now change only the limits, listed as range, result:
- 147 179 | 7.615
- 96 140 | 14.44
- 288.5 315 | 14.25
